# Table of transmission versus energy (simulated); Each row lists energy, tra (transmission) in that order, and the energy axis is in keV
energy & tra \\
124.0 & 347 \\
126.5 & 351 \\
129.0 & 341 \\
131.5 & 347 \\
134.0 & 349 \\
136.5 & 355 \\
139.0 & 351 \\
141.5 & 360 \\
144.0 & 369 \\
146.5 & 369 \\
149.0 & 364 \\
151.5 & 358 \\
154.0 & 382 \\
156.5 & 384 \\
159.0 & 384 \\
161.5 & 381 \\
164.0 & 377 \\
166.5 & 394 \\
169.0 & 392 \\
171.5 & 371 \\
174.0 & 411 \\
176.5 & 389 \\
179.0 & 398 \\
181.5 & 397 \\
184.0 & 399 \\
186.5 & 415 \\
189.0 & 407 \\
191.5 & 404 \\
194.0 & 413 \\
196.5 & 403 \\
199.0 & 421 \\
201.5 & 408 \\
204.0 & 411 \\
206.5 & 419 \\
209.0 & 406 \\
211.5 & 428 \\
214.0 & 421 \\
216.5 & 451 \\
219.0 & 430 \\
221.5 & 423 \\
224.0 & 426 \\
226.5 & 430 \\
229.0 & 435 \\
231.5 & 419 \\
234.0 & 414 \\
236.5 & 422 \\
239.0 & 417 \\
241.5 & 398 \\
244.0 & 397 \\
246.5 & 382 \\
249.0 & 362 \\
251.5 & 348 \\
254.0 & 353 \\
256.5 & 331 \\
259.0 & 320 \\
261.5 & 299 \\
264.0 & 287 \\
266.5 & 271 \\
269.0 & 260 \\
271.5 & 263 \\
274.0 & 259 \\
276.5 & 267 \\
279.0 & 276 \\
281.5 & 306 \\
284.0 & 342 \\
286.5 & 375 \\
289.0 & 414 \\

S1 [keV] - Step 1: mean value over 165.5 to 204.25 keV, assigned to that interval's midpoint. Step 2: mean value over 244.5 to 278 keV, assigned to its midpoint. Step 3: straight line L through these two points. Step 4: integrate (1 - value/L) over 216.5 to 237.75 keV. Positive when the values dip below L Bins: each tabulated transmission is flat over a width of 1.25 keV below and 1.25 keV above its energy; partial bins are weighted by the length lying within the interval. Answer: -4.6 keV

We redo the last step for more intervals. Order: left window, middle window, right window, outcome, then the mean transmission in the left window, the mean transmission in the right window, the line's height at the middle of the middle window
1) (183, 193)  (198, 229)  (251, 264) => -3.9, 407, 325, 377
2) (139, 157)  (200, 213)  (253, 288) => -3.1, 368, 301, 336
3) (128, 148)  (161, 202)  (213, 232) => -0.5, 355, 430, 394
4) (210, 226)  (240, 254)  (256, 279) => -1.3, 429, 282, 343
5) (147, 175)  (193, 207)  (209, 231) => 0.0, 381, 429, 413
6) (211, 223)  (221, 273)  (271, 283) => -1.1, 431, 276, 353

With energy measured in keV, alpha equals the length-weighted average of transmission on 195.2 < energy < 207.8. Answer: 412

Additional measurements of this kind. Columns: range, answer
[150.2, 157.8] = 375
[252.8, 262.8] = 325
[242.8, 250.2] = 380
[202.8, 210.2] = 412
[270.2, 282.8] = 274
